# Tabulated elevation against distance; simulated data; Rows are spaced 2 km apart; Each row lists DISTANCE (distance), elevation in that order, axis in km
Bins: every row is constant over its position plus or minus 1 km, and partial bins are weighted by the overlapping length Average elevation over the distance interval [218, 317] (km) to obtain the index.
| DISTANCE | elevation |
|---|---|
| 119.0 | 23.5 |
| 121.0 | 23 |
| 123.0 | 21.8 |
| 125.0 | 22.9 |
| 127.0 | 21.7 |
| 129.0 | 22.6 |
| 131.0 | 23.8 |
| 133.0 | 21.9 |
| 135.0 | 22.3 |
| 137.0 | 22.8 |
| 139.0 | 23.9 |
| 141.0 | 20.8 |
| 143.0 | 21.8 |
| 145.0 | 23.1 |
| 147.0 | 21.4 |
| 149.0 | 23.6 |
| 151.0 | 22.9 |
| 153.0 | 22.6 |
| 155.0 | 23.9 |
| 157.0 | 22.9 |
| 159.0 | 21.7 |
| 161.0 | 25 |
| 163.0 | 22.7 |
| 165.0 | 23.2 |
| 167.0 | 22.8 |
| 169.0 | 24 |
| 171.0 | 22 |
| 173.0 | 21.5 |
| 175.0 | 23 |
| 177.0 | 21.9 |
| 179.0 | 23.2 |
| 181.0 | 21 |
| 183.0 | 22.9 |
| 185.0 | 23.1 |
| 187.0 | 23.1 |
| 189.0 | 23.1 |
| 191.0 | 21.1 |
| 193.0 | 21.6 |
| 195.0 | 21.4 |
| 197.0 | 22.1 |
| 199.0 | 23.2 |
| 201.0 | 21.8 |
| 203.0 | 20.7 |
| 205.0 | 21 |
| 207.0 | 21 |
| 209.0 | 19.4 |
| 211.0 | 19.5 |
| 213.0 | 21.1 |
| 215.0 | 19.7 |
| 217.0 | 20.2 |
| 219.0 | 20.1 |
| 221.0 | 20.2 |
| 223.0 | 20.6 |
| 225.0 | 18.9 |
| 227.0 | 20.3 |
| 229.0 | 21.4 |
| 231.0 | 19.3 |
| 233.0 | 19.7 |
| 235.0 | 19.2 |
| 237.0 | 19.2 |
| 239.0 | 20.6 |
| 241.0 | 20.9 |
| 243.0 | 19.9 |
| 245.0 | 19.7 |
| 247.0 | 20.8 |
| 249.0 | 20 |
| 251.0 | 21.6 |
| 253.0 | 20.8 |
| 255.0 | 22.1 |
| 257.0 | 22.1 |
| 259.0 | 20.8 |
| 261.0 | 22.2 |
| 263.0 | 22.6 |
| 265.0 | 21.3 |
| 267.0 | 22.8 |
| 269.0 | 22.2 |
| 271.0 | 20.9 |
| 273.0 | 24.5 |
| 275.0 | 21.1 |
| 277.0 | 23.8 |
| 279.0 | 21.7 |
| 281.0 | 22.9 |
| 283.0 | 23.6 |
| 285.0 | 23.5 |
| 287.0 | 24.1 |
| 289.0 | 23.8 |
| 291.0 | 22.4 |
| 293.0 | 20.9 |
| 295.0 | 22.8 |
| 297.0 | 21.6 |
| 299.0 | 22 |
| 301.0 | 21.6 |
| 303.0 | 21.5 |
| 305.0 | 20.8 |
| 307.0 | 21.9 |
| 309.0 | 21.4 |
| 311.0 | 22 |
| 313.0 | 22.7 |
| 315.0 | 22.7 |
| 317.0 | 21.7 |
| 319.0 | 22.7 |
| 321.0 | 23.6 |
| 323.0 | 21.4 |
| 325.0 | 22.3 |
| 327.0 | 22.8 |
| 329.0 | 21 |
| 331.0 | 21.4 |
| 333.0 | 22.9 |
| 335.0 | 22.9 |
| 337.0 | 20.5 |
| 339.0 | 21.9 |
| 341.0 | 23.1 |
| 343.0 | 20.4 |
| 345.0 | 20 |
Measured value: 21.5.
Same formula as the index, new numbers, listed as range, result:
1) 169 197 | 22.3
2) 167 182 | 22.4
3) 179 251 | 20.8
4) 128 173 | 22.8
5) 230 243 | 19.8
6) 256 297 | 22.5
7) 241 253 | 20.5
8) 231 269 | 20.9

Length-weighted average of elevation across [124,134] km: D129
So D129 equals 22.6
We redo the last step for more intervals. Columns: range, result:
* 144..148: 22.2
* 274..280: 22.2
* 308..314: 22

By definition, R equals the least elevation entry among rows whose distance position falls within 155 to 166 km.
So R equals 21.7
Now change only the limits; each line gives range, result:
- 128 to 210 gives 19.4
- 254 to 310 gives 20.8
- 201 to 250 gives 18.9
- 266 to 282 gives 20.9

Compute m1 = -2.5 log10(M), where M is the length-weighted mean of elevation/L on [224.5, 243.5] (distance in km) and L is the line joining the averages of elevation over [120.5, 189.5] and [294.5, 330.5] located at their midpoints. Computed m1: 0.122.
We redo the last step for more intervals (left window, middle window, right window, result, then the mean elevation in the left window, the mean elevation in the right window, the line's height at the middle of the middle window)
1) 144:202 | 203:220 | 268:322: 0.115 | 22.6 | 22.4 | 22.5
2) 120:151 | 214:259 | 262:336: 0.104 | 22.5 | 22.3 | 22.4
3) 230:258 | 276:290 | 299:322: -0.095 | 20.4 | 22.1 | 21.4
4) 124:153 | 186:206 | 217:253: -0.040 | 22.5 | 20.2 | 21.1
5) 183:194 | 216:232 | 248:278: 0.106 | 22.4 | 21.9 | 22.2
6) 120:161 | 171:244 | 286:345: 0.069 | 22.6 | 22.1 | 22.4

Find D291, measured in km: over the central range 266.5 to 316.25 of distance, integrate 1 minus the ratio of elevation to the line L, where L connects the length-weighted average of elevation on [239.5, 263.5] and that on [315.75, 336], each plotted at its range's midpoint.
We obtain -1.5 km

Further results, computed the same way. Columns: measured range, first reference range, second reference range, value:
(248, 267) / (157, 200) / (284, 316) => 0.66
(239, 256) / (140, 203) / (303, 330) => 1.18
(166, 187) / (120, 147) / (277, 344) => -0.16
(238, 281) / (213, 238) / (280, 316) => -1.01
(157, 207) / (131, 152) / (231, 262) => -1.34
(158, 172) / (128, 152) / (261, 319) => -0.33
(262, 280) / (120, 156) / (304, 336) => -0.05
